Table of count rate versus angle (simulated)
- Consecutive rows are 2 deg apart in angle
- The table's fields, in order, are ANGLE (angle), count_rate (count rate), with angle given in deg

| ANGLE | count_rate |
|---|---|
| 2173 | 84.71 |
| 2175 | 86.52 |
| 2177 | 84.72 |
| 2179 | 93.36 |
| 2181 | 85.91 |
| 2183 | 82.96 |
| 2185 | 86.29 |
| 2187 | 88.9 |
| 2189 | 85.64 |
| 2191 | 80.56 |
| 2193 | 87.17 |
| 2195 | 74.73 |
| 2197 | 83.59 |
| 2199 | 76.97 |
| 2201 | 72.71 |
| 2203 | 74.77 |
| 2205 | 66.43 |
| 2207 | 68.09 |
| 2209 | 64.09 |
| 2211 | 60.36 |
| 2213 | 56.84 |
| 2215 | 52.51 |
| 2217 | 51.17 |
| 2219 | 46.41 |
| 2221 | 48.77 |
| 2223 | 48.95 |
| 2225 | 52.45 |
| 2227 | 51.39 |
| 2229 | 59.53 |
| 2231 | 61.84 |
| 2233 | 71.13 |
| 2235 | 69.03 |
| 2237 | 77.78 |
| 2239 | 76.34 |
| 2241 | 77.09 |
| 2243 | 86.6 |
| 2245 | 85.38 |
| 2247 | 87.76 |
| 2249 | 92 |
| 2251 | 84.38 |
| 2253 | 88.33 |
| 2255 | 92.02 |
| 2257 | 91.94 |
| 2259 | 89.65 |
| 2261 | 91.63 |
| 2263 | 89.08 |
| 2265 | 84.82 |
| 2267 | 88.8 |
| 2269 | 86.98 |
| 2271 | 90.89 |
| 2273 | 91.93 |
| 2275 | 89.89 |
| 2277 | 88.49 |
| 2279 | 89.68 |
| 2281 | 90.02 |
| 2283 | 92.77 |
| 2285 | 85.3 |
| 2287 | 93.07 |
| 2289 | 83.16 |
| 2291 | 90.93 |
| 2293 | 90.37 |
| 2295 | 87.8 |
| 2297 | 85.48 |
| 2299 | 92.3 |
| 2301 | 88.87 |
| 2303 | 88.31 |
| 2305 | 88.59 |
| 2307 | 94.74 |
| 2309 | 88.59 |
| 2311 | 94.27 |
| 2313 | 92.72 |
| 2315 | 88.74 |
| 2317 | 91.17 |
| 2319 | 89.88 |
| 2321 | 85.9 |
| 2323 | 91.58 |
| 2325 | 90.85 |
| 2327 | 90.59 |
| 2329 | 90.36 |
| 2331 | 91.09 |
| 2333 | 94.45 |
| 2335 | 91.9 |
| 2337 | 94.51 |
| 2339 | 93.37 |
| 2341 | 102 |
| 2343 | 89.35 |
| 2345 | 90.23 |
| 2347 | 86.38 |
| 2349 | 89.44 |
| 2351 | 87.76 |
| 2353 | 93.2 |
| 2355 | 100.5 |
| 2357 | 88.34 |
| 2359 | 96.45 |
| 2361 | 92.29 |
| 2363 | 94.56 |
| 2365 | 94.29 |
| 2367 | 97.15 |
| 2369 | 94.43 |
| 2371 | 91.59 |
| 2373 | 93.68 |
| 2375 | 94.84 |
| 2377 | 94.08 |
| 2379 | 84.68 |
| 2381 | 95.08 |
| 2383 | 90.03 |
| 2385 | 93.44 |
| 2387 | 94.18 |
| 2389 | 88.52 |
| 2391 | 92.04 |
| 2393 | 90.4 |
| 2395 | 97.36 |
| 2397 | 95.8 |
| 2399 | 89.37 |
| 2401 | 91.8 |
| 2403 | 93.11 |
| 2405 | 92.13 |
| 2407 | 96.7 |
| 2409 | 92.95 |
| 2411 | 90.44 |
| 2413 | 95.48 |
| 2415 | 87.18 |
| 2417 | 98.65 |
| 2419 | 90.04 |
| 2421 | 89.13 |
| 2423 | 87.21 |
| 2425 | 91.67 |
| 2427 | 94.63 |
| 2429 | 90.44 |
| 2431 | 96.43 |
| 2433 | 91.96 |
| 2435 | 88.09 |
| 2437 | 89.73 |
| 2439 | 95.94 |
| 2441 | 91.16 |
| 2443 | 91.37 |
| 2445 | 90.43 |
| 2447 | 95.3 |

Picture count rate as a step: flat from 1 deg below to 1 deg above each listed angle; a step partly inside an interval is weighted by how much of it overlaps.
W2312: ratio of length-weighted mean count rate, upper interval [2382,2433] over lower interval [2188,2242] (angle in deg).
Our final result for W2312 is 1.4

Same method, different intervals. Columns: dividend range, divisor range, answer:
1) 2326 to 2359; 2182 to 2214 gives 1.22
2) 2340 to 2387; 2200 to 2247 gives 1.43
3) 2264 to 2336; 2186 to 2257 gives 1.25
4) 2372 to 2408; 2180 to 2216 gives 1.24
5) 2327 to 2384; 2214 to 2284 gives 1.19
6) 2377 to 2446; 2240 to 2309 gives 1.04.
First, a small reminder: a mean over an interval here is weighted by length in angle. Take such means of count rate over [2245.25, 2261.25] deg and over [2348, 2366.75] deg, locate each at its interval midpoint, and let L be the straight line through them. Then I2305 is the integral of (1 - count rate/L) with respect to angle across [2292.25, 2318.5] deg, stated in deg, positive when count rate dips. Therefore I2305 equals 0.3 deg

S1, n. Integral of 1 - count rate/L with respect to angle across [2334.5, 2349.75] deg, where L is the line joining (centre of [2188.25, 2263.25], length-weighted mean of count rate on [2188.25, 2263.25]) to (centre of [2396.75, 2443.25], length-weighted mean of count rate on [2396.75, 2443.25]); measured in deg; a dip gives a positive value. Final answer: -1.42 deg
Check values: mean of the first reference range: 72.8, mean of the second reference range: 92.1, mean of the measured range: 92.2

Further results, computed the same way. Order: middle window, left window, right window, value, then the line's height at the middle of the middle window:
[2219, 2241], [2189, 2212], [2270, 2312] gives 4.9 deg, 79.2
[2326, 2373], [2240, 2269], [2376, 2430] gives -1.2 deg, 90.5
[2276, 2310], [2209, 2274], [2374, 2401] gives -3.7 deg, 80.7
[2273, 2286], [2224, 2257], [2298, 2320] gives -0.8 deg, 84.5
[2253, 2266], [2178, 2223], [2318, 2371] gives -1.6 deg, 80.1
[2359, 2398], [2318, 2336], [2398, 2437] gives -0.8 deg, 91.4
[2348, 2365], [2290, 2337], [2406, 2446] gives -0.3 deg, 91.1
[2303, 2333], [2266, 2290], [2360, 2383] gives 0.1 deg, 90.9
